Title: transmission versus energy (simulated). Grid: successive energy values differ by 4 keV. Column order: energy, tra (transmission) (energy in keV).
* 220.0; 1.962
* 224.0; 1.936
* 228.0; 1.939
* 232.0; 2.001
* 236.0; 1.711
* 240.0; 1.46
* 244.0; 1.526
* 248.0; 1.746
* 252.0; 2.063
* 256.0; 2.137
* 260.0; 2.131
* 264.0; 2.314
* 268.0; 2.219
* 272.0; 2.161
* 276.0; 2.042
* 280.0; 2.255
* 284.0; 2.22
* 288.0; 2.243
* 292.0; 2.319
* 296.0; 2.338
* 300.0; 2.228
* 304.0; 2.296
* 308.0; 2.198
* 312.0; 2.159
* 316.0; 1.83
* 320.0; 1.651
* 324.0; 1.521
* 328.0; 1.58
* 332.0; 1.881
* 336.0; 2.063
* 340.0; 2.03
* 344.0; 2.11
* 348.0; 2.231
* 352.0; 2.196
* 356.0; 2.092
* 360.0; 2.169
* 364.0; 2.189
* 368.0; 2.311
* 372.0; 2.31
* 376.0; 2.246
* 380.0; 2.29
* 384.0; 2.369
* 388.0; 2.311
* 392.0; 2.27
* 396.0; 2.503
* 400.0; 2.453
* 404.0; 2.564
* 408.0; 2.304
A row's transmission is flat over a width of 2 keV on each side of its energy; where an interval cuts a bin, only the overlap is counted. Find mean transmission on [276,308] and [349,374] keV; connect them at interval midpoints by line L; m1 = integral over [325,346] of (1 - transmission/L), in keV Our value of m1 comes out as 3.0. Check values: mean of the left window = 2.25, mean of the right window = 2.21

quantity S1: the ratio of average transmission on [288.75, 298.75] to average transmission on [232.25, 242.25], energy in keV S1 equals 1.39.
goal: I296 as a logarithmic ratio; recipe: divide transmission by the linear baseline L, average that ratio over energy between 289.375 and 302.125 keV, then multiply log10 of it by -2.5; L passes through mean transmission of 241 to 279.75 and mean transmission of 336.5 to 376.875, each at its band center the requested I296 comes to -0.102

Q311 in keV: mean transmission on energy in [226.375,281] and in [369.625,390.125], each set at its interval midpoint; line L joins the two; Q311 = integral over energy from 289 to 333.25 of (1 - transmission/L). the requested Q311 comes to 2.34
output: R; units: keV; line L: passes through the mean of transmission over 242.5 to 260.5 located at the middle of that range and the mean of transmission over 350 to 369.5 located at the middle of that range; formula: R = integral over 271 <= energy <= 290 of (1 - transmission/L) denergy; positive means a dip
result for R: -1.9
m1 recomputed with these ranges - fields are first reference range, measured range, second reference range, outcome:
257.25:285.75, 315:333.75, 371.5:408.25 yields 4.8 keV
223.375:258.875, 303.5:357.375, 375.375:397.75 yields 4.1 keV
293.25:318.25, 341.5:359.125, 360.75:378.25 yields 0.6 keV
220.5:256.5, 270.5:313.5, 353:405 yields -4.6 keV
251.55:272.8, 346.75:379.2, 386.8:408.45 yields 1.8 keV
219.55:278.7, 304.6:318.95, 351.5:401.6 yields 0.4 keV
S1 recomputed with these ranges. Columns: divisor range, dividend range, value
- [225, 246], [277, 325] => 1.22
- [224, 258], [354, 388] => 1.23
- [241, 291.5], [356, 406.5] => 1.12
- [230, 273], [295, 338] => 1.01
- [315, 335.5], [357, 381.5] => 1.31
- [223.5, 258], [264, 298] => 1.22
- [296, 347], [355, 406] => 1.17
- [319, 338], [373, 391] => 1.32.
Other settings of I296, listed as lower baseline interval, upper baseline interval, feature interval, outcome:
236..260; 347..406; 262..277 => -0.16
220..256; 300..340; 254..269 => -0.18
